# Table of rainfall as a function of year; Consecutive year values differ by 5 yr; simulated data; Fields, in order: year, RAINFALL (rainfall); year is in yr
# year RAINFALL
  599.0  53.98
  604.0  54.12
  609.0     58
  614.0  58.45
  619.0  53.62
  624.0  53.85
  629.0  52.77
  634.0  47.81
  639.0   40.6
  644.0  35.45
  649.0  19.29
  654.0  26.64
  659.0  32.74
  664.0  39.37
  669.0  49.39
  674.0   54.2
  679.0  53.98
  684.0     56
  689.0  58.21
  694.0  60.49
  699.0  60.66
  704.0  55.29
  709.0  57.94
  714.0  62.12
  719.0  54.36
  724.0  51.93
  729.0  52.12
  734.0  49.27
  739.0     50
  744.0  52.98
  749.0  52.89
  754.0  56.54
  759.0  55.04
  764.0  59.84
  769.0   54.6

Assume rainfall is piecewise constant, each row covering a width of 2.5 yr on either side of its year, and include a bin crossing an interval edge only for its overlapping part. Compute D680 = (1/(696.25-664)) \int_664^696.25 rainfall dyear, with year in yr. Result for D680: 54.1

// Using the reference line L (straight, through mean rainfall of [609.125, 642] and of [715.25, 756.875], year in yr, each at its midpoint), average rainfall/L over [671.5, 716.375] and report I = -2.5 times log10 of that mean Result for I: -0.106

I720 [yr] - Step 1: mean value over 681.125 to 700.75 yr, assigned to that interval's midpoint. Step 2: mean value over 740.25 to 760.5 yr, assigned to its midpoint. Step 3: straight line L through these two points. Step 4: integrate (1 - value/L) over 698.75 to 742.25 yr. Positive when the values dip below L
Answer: 1.5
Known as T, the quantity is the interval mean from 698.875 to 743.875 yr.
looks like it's 54.4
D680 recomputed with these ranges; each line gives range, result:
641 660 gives 28.5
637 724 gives 48.2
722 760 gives 52.5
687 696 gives 59.3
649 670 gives 34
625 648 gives 43.2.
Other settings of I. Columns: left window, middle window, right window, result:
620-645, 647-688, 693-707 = 0.26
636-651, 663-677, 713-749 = -0.25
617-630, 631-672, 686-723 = 0.44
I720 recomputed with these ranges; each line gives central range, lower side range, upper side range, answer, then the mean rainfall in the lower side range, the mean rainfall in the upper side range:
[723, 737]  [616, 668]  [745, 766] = 0.4 yr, 40.7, 55.8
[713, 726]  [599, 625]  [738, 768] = -0.2 yr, 55.6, 54.8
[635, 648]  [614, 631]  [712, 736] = 4.1 yr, 54.2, 53.9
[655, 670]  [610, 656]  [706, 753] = 2.8 yr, 43.8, 53.8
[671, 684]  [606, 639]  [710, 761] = -0.2 yr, 53.1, 53.8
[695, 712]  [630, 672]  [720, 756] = -4.4 yr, 37.2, 52.3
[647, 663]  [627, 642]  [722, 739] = 6.7 yr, 46.5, 50.9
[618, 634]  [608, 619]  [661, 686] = 0.9 yr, 57.2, 50.1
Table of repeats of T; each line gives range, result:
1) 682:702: 58.8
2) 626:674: 39.2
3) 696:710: 58.1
